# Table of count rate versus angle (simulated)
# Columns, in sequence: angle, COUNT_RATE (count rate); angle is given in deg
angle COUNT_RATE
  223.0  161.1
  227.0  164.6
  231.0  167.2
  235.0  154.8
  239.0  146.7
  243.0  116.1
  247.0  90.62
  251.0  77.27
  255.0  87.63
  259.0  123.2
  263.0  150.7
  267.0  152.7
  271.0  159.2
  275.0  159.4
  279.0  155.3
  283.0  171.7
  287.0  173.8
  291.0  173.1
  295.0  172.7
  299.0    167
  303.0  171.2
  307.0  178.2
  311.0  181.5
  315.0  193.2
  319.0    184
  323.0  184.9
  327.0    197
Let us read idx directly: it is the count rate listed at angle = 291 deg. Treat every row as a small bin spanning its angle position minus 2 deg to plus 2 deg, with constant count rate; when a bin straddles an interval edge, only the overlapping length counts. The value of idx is 173.1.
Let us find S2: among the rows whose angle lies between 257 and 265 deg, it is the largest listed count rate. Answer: 150.7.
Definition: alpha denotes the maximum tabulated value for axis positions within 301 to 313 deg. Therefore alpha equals 181.5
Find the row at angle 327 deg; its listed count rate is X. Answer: 197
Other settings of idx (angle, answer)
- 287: 173.8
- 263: 150.7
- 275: 159.4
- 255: 87.63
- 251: 77.27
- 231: 167.2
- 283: 171.7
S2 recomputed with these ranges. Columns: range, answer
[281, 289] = 173.8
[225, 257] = 167.2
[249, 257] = 87.63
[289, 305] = 173.1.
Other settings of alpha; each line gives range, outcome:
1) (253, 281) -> 159.4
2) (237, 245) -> 146.7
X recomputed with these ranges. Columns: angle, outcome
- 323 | 184.9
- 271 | 159.2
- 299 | 167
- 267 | 152.7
